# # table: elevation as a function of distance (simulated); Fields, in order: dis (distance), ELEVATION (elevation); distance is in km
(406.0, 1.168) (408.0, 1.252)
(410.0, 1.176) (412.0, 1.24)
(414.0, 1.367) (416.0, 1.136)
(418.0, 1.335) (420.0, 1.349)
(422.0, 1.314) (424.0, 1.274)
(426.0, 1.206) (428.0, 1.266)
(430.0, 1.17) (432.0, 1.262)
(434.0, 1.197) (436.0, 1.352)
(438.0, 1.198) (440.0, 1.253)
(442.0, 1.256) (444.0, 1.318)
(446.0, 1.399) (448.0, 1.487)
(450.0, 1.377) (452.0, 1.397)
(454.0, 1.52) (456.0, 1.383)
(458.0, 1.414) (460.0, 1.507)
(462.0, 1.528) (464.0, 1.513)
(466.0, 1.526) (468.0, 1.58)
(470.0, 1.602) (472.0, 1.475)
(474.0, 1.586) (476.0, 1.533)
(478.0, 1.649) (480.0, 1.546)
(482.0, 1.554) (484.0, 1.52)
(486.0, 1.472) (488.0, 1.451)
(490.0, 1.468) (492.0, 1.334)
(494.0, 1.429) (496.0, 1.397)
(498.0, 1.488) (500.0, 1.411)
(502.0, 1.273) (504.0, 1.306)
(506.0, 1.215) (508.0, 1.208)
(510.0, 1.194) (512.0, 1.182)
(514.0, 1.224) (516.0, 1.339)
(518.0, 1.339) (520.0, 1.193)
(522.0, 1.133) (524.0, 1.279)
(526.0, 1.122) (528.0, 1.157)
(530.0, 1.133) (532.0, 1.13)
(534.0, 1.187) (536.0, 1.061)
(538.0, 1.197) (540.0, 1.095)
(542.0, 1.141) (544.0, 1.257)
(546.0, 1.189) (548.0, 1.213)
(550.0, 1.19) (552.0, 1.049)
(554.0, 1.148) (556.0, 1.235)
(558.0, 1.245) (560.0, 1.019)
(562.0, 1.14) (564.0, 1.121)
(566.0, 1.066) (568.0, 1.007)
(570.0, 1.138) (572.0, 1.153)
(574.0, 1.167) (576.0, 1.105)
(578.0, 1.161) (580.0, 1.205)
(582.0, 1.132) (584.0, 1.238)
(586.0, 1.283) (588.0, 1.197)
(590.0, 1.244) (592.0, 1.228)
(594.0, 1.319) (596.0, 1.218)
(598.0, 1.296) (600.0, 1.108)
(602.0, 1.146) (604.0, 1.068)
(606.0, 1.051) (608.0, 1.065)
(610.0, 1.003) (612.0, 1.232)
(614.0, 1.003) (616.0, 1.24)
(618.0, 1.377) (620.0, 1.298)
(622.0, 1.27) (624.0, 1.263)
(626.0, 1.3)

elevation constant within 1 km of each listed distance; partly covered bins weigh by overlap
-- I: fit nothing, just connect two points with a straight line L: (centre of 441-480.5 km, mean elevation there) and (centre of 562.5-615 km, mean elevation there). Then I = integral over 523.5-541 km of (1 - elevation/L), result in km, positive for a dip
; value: 2.01 km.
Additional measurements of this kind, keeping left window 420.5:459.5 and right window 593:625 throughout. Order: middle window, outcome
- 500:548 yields 1.9 km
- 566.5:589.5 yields 0.9 km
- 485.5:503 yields -1.8 km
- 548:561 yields 0.8 km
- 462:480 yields -3.6 km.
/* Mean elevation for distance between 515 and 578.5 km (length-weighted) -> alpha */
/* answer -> 1.16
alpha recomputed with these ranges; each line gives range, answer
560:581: 1.12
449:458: 1.42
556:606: 1.17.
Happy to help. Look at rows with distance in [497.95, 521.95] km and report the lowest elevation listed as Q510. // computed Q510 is 1.182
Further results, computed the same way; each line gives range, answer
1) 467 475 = 1.475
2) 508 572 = 1.007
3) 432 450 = 1.197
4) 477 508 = 1.208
